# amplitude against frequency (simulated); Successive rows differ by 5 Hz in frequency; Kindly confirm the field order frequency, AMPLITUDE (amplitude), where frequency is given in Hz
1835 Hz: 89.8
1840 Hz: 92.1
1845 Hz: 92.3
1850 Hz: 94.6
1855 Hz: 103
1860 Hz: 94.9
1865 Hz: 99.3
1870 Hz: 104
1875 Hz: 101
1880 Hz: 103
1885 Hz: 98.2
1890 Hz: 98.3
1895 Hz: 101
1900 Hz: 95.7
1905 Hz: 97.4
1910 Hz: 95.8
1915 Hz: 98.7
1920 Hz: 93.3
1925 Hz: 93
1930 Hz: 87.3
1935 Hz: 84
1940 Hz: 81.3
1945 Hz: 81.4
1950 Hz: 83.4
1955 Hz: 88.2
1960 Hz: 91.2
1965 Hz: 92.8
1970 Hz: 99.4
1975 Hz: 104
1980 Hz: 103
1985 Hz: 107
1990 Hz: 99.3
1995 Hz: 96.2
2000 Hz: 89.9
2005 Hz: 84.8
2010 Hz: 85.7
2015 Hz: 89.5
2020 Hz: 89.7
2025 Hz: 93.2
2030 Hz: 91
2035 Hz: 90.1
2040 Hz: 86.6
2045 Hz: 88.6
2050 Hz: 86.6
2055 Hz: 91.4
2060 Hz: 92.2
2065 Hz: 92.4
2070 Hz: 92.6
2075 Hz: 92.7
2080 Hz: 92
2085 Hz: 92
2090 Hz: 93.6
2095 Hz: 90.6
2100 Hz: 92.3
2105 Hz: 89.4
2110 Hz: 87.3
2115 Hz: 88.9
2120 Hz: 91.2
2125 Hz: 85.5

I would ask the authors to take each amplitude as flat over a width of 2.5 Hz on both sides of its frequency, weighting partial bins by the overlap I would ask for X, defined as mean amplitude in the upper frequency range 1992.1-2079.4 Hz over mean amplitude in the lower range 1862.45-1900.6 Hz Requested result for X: 0.90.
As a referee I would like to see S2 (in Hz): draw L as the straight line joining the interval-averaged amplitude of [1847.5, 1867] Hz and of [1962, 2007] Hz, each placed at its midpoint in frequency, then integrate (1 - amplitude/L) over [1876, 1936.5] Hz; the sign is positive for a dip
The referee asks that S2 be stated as 1.20 Hz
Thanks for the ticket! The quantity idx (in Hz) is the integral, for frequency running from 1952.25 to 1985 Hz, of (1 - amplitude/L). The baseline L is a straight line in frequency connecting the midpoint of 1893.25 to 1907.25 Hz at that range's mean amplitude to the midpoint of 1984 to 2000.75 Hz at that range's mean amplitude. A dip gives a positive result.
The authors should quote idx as 0.3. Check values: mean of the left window 97.9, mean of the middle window 97.1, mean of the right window 98.2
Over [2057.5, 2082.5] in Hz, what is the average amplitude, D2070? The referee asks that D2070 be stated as 92.4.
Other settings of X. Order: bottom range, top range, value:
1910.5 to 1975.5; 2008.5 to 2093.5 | 1.00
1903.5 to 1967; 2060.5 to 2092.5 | 1.03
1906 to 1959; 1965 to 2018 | 1.08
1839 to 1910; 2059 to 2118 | 0.93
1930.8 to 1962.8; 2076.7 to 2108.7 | 1.08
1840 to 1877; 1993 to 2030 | 0.92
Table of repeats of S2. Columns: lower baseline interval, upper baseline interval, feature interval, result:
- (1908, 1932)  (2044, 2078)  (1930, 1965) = 2.8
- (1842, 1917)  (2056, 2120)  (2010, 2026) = 0.7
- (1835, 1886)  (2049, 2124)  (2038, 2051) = 0.7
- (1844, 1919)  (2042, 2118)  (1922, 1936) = 1.1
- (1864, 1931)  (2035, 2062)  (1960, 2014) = -1.8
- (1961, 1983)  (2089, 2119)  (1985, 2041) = 3.0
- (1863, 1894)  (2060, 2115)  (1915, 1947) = 3.5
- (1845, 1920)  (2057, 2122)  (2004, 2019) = 1.1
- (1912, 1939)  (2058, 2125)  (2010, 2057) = 0.8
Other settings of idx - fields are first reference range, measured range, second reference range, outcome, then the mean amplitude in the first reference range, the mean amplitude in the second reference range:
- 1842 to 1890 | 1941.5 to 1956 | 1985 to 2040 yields 1.68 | 98.8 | 91.5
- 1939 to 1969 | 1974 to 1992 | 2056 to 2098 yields -3.04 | 87.3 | 92.2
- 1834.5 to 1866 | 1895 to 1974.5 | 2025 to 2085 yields 1.62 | 95.3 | 90.7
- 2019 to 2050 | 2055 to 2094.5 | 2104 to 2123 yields -1.32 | 89.6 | 89.1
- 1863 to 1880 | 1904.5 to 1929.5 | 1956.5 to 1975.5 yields 1.01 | 102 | 95.6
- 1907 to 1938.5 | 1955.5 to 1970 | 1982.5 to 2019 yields -0.05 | 91.8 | 93.1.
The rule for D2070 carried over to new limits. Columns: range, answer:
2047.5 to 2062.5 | 90.1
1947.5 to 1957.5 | 85.8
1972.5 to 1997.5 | 102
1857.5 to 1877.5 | 99.8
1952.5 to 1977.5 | 95.1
